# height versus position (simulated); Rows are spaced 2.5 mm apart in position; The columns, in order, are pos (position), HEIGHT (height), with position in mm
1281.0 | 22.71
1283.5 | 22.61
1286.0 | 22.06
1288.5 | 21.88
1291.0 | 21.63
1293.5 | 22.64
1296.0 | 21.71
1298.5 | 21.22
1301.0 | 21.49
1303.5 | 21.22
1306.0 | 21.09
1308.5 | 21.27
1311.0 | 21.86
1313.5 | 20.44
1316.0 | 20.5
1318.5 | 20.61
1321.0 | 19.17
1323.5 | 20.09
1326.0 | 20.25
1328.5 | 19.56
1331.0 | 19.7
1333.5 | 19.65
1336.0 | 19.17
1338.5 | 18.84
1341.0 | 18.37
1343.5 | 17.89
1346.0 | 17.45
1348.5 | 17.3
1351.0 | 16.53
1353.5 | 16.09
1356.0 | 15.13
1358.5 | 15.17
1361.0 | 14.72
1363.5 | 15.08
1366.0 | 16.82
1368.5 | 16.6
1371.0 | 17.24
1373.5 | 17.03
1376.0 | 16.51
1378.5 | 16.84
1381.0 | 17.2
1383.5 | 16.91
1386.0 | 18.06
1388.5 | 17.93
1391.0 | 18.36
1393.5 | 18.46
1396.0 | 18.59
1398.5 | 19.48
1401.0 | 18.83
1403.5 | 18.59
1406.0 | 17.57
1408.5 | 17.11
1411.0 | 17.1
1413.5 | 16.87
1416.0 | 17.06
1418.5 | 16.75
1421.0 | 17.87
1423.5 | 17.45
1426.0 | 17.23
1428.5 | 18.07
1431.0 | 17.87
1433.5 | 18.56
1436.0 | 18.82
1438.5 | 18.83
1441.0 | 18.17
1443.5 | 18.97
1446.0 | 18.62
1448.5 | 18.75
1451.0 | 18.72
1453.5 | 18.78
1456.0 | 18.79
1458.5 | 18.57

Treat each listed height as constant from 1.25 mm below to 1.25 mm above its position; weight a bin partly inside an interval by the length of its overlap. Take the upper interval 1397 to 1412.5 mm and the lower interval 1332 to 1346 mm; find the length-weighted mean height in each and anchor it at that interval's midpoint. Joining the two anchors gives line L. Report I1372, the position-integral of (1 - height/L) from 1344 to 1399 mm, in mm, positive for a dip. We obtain 4.28 mm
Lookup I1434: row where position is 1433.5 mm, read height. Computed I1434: 18.56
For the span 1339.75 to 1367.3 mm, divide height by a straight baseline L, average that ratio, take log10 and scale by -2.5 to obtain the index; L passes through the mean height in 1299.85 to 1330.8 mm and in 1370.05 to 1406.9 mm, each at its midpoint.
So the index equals 0.17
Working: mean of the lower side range 20.6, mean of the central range 16.4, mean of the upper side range 17.8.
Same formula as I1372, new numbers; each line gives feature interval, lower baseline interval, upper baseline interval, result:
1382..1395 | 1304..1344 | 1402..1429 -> 0.2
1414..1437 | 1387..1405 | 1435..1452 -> 1.2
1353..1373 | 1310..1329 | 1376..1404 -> 3.2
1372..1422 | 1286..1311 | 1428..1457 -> 4.8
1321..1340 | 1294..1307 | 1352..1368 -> -1.1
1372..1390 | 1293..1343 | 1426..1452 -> 2.0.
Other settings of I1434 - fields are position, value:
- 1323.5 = 20.09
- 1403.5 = 18.59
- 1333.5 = 19.65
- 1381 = 17.2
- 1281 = 22.71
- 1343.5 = 17.89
